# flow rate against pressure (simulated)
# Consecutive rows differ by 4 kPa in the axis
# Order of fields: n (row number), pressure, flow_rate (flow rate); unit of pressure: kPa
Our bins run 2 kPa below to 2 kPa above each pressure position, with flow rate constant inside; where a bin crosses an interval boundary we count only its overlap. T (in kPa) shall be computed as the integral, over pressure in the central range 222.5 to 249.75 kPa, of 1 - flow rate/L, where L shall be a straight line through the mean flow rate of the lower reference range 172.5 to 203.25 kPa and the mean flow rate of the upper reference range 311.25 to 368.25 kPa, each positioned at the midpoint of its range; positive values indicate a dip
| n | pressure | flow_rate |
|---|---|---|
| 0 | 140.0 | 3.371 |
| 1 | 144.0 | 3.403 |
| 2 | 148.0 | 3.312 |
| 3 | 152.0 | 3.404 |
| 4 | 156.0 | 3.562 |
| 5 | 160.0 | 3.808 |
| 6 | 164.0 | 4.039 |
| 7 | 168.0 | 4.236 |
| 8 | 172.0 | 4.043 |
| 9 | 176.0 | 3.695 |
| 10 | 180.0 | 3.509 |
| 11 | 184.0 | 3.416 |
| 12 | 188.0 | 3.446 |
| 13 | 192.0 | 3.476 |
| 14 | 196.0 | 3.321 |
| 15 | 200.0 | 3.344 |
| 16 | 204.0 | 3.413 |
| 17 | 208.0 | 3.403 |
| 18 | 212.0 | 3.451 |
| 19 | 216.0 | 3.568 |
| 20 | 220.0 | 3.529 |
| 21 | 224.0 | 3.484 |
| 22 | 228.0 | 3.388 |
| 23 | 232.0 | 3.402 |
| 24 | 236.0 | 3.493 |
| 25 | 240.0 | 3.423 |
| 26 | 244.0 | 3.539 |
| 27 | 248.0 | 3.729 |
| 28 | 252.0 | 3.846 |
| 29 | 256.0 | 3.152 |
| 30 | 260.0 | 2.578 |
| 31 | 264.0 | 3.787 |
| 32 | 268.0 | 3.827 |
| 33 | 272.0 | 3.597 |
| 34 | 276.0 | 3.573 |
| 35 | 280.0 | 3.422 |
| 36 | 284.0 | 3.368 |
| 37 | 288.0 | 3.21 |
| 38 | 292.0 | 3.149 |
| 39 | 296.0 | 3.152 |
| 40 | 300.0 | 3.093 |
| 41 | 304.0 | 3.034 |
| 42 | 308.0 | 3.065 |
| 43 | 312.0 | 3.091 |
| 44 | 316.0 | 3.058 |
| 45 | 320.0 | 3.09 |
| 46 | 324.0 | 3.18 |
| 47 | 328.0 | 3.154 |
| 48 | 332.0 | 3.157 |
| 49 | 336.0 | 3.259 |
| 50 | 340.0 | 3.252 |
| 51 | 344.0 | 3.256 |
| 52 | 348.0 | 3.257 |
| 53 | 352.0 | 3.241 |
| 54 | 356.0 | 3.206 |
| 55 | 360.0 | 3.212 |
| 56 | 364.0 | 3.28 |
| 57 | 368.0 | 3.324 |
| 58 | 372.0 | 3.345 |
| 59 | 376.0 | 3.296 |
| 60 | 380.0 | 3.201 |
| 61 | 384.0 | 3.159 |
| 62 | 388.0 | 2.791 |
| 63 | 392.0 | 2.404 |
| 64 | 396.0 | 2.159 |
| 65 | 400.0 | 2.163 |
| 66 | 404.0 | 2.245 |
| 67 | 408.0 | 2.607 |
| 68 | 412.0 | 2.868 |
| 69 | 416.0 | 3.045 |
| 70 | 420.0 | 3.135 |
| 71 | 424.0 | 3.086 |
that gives -0.79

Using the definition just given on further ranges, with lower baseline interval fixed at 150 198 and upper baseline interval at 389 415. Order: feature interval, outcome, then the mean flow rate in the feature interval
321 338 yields -2.09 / 3.18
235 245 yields -0.51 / 3.48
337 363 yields -4.93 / 3.24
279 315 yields -1.89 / 3.17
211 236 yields -0.55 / 3.47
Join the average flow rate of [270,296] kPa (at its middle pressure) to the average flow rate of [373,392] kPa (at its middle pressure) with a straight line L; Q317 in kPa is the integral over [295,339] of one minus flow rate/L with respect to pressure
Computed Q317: 1.8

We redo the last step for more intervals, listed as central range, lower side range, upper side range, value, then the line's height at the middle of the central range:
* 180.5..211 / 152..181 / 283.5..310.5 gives 2.2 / 3.67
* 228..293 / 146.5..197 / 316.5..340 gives -1.4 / 3.37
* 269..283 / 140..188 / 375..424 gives -1.4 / 3.23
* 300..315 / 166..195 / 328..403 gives 0.8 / 3.24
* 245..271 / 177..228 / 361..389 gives -0.9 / 3.37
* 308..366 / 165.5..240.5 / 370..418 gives -3.7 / 3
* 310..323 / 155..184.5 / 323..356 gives 0.8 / 3.3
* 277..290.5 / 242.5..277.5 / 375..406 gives 0.1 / 3.36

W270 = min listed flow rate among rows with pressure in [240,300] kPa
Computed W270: 2.578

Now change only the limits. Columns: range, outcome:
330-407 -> 2.159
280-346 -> 3.034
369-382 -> 3.201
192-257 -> 3.152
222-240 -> 3.388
